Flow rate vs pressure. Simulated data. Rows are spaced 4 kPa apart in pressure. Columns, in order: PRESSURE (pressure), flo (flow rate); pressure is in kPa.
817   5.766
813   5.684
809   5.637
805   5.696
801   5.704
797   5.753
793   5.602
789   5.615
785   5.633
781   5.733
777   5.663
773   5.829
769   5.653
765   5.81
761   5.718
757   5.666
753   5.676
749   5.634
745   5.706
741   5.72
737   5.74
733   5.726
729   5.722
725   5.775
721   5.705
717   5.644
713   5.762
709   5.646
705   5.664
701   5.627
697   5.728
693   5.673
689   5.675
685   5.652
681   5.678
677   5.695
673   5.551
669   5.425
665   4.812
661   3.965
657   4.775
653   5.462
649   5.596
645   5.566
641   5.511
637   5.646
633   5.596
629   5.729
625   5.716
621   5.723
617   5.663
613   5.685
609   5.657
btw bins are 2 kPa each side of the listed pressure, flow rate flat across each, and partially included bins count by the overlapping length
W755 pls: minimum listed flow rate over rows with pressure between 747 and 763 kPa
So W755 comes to 5.634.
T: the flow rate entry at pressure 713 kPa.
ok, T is 5.762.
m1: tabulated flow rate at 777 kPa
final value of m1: 5.663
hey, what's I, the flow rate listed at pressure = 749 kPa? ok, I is 5.634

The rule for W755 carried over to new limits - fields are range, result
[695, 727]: 5.627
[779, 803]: 5.602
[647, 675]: 3.965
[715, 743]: 5.644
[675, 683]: 5.678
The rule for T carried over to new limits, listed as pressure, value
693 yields 5.673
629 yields 5.729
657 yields 4.775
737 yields 5.74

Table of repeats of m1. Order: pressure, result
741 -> 5.72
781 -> 5.733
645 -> 5.566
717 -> 5.644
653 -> 5.462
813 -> 5.684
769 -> 5.653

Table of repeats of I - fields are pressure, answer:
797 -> 5.753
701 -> 5.627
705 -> 5.664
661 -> 3.965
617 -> 5.663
